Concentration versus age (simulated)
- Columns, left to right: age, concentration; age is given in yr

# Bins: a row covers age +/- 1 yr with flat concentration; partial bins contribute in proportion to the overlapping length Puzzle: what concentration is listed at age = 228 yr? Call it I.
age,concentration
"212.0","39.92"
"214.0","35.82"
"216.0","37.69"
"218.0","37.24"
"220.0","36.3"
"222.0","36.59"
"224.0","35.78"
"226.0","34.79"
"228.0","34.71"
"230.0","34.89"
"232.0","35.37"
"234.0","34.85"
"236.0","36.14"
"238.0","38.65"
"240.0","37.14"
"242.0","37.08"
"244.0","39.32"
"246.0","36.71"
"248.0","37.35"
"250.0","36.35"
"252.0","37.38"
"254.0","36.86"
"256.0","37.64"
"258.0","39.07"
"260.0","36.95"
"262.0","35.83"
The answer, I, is 34.71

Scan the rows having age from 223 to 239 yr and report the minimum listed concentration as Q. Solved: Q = 34.71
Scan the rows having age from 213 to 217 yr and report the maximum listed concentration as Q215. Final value 37.69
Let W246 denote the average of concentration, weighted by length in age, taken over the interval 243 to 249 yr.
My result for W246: 37.8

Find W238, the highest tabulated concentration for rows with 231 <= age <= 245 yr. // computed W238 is 39.32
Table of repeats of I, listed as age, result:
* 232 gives 35.37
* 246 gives 36.71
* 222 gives 36.59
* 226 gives 34.79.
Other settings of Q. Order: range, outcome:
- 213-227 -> 34.79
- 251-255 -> 36.86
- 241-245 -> 37.08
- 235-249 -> 36.14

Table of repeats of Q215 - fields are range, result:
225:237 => 36.14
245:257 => 37.64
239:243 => 37.14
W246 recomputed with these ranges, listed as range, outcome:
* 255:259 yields 38.4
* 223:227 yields 35.3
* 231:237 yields 35.5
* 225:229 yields 34.8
